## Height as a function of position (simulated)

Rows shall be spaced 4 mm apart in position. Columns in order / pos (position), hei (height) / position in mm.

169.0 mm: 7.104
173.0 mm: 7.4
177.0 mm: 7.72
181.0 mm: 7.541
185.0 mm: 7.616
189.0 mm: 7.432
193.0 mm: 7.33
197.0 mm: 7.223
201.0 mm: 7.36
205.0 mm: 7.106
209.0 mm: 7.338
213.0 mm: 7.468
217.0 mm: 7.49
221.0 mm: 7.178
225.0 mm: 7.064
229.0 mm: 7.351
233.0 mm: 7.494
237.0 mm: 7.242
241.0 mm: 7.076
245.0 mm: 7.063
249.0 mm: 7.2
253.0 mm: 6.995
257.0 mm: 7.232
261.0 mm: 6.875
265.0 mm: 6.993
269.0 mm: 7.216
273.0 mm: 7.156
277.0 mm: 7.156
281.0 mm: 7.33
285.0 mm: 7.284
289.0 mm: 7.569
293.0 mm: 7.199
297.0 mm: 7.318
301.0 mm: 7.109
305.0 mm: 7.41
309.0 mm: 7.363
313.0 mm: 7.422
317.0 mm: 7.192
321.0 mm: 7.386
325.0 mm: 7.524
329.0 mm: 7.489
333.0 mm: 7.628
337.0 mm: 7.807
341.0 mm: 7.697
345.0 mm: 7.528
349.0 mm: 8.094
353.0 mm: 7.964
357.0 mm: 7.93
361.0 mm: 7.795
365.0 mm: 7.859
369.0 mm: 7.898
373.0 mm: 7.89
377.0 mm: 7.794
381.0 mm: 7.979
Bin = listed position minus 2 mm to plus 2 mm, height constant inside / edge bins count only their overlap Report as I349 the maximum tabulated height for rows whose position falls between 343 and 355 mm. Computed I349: 8.094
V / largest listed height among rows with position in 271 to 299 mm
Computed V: 7.569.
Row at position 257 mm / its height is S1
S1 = 7.232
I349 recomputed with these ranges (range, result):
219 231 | 7.351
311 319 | 7.422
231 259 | 7.494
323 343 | 7.807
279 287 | 7.33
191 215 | 7.468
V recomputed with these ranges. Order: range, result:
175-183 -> 7.72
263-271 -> 7.216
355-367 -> 7.93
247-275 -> 7.232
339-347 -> 7.697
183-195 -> 7.616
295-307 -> 7.41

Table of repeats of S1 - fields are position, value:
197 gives 7.223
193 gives 7.33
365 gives 7.859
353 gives 7.964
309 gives 7.363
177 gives 7.72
